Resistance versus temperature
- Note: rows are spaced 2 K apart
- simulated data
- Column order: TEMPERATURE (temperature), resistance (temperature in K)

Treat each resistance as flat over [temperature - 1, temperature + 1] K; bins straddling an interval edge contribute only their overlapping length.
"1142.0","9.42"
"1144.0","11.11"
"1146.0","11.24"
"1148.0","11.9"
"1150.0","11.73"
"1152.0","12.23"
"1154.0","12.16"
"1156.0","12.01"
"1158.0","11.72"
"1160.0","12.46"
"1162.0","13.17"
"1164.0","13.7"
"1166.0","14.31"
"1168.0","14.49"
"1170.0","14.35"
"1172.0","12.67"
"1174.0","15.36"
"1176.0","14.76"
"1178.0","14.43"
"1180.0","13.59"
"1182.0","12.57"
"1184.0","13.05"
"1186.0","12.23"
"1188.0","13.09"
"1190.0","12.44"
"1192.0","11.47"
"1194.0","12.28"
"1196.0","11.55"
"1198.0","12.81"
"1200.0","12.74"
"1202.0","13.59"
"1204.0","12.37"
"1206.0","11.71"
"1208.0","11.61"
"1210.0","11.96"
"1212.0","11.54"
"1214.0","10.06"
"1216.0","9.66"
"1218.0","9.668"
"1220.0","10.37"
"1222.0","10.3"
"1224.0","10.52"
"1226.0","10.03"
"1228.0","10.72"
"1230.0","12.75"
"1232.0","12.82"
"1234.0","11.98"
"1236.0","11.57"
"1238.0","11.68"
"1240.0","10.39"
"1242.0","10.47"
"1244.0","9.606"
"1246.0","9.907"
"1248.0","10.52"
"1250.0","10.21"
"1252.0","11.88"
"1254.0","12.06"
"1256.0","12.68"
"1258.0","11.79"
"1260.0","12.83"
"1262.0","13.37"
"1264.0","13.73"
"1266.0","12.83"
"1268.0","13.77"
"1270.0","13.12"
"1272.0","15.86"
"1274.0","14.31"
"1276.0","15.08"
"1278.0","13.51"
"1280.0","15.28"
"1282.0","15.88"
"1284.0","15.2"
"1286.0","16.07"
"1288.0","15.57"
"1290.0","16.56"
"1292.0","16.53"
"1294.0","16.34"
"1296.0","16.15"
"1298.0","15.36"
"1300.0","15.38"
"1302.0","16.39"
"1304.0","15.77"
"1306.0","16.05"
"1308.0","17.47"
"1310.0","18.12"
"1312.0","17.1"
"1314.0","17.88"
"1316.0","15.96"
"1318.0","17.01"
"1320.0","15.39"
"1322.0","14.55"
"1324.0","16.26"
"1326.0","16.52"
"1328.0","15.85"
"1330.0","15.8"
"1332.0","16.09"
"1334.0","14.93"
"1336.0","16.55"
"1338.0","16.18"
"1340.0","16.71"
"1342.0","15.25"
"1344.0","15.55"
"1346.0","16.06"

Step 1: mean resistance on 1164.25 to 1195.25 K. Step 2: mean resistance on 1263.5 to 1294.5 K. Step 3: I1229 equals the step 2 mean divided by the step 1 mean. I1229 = 1.12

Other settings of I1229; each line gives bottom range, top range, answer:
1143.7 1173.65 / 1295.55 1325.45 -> 1.28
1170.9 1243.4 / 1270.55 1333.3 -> 1.33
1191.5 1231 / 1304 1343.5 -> 1.43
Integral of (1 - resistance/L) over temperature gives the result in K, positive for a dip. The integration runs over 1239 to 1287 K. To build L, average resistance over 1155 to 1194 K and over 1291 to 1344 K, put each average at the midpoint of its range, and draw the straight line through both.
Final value 6.9 K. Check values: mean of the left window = 13.2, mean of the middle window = 12.9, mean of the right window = 16.2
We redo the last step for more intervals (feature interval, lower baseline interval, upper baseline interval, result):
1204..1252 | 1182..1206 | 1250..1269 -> 6.3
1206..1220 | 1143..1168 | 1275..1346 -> 3.0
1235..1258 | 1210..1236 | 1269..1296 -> 3.0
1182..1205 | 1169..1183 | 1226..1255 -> 1.2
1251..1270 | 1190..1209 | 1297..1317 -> 2.5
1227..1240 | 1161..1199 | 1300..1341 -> 2.4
